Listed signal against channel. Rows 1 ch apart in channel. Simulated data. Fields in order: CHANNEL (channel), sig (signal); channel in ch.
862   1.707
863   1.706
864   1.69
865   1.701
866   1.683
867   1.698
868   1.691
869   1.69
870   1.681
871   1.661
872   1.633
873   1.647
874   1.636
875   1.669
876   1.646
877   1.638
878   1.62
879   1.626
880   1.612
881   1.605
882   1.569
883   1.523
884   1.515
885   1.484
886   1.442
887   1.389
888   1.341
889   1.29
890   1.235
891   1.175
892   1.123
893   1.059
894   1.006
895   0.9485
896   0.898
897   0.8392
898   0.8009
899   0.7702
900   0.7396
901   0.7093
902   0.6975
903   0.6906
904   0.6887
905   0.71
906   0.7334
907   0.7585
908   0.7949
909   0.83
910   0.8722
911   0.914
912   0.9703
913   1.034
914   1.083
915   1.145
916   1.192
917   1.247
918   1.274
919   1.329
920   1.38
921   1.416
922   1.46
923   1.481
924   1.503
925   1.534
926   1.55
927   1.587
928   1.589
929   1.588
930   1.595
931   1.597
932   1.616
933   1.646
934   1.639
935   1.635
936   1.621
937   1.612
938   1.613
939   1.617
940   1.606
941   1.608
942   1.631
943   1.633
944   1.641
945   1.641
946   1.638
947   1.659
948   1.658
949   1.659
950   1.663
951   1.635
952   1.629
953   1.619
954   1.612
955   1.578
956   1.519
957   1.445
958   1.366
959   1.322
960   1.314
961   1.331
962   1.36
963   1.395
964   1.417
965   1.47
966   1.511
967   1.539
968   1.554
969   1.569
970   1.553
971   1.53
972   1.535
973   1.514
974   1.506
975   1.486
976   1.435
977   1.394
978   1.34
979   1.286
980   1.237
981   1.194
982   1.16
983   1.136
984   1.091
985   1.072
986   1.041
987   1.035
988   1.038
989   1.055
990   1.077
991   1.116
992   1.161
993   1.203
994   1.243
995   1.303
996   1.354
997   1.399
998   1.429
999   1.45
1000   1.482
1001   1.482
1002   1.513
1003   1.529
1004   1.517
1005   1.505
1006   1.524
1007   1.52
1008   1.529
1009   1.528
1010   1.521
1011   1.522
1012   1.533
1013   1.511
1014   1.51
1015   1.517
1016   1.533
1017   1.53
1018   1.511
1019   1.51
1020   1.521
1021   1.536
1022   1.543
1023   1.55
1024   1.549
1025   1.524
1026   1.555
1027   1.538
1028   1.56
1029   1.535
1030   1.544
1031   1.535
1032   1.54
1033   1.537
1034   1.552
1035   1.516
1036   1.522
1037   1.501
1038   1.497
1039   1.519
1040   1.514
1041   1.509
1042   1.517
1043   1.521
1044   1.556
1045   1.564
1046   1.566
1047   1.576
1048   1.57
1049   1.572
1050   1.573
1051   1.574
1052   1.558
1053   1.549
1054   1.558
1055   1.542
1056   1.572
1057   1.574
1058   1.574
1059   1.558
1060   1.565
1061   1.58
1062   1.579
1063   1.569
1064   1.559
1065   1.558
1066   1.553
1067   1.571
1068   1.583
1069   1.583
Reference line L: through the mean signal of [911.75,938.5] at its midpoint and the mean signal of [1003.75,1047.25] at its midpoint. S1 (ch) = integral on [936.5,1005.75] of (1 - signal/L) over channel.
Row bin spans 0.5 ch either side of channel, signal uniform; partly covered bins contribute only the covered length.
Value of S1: 2.6 ch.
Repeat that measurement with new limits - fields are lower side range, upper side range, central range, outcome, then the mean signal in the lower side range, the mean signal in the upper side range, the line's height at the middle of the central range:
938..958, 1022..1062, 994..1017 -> 1.29 ch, 1.61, 1.55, 1.57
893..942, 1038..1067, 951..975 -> -2.89 ch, 1.21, 1.56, 1.33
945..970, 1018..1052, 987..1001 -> 2.52 ch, 1.52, 1.54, 1.53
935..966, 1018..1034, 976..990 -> 3.43 ch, 1.55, 1.54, 1.55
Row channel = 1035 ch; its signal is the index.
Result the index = 1.516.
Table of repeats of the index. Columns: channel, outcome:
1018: 1.511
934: 1.639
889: 1.29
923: 1.481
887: 1.389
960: 1.314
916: 1.192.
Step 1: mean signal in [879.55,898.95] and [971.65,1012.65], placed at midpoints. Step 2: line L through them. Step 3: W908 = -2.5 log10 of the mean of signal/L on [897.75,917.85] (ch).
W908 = 0.40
